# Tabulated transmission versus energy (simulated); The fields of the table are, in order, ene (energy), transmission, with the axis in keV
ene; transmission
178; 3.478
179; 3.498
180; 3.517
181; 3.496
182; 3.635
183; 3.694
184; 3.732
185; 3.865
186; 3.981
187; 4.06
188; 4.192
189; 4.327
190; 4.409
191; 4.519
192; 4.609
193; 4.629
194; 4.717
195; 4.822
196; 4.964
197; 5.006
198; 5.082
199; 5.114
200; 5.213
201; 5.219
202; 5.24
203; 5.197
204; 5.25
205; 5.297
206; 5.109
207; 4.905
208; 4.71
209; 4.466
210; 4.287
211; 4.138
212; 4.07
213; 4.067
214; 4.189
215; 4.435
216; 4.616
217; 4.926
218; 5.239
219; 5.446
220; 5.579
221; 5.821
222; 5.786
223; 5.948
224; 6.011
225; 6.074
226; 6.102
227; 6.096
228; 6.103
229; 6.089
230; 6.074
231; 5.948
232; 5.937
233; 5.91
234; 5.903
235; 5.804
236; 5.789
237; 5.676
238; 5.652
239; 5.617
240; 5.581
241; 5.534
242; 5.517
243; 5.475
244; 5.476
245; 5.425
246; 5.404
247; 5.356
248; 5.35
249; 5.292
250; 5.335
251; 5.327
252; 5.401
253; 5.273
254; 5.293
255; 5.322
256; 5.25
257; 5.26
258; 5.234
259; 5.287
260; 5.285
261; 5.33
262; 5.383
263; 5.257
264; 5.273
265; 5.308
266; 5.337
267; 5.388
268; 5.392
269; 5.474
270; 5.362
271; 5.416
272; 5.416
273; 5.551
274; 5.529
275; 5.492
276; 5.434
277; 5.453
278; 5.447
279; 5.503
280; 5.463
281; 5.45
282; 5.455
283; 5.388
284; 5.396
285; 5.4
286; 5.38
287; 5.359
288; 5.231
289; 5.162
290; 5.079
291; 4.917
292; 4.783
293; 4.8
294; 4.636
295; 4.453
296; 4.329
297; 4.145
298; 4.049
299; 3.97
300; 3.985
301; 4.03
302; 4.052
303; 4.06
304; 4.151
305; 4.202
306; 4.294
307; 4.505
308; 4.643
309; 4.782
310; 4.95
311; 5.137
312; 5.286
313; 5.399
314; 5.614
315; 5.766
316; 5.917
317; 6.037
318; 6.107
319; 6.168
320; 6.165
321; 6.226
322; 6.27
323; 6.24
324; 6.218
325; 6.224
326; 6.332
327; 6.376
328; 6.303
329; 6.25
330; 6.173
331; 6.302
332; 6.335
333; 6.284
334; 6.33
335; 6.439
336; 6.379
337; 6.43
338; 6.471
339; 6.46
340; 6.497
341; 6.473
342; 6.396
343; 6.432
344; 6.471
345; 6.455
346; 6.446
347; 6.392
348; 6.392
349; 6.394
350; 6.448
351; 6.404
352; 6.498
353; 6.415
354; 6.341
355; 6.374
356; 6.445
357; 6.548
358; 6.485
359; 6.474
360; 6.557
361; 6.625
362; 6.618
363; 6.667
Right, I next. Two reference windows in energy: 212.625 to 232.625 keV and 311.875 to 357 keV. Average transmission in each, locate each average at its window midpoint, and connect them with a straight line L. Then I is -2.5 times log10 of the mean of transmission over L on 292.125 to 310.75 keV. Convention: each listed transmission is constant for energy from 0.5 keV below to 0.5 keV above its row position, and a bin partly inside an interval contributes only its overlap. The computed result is 0.358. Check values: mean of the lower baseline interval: 5.54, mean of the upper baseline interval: 6.27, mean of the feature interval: 4.36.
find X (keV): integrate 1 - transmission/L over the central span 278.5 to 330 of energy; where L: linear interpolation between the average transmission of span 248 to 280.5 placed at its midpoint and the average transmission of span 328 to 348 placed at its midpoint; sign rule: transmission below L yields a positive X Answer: 6.11 keV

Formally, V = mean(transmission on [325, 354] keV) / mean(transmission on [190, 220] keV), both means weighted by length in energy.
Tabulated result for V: 1.33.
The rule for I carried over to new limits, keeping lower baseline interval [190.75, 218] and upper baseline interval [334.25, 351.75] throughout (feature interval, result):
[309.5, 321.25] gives 0.07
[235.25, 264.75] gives -0.02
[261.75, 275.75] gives 0.03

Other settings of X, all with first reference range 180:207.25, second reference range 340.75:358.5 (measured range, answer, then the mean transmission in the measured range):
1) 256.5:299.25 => 3.0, 5.19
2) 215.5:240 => -3.8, 5.75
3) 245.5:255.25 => -0.2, 5.34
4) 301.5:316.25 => 2.8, 4.83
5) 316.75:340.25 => -0.4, 6.29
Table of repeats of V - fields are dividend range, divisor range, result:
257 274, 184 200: 1.18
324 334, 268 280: 1.15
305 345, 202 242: 1.11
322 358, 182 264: 1.24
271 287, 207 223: 1.13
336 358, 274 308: 1.33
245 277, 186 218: 1.14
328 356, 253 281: 1.19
